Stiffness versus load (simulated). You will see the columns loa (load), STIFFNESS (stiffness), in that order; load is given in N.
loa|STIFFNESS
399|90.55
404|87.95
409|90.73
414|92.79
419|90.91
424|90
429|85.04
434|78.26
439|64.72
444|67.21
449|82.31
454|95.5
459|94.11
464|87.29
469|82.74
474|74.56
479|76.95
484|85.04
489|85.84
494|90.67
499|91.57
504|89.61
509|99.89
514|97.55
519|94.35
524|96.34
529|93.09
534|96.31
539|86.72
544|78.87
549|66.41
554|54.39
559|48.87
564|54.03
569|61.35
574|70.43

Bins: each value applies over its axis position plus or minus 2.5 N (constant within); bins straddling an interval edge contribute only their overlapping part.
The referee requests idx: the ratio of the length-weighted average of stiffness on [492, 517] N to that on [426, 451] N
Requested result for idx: 1.2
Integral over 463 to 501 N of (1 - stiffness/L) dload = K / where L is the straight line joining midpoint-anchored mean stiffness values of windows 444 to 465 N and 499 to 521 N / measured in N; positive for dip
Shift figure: 2.9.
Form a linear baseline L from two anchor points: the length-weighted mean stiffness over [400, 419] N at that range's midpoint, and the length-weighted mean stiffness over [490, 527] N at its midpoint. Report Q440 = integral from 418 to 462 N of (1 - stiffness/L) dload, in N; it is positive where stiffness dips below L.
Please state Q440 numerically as 4.2 N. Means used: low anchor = 90.6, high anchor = 93.9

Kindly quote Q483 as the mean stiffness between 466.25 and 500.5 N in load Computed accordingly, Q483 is 83.7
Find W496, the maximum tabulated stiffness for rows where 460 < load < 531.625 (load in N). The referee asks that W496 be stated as 99.89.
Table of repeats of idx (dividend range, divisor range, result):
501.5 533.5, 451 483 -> 1.12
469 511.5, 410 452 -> 1.06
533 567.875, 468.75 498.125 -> 0.82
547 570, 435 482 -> 0.70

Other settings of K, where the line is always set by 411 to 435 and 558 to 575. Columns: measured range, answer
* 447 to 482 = -2.3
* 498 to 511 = -4.1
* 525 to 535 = -4.3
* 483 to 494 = -1.8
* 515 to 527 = -4.9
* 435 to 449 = 2.3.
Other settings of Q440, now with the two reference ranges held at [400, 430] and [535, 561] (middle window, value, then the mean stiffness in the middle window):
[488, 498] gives -1.5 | 89.1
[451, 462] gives -1.4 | 93.9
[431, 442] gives 1.9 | 71.9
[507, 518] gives -3.5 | 98.1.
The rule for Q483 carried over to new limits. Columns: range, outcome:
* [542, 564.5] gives 60.7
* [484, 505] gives 88.9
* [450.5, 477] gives 86.5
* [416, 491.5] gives 82.8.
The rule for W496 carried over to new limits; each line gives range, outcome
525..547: 96.31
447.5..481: 95.5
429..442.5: 85.04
